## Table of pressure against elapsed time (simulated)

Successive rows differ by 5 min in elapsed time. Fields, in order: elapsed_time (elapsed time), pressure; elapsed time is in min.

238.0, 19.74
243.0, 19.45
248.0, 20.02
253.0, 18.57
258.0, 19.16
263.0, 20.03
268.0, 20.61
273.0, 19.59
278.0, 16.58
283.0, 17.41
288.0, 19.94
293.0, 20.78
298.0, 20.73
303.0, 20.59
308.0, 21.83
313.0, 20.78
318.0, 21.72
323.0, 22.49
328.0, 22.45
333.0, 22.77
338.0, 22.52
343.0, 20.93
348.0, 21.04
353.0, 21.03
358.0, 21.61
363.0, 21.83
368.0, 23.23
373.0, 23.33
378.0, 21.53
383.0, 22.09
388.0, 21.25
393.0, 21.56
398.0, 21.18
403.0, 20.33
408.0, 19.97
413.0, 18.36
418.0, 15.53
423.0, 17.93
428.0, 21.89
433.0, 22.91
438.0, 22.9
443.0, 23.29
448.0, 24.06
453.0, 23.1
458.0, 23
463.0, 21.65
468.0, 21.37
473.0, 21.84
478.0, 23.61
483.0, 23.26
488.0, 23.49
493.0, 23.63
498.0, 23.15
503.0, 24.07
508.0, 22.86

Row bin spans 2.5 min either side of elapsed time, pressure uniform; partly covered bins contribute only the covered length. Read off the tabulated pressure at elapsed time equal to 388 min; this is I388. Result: 21.25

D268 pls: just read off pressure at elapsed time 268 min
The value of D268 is 20.61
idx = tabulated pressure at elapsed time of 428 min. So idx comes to 21.89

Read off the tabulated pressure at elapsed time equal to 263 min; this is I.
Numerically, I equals 20.03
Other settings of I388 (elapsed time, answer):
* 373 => 23.33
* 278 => 16.58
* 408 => 19.97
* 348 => 21.04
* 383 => 22.09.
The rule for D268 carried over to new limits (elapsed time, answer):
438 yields 22.9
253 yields 18.57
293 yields 20.78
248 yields 20.02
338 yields 22.52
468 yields 21.37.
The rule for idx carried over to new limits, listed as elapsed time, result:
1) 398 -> 21.18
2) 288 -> 19.94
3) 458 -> 23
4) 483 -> 23.26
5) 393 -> 21.56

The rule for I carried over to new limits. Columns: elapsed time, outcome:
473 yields 21.84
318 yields 21.72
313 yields 20.78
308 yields 21.83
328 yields 22.45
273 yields 19.59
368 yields 23.23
